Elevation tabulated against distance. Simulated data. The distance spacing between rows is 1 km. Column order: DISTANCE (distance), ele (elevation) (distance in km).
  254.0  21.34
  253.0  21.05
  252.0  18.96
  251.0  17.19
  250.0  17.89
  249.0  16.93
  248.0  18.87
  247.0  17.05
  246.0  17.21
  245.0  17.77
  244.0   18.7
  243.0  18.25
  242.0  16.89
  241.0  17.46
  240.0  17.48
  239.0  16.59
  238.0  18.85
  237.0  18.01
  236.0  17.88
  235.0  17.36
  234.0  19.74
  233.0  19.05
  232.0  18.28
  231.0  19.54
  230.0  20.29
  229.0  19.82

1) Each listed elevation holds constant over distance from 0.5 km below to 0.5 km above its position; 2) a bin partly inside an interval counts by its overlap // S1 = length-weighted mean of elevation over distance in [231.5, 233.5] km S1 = 18.7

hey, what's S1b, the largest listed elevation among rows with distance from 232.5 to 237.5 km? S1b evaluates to 19.74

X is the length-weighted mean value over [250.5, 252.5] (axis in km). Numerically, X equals 18.1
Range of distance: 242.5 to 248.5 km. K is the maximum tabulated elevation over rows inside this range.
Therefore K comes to 18.87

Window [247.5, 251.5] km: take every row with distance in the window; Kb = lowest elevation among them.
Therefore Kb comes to 16.93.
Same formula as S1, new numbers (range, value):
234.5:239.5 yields 17.7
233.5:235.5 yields 18.5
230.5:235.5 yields 18.8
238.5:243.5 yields 17.3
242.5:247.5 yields 17.8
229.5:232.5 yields 19.4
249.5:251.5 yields 17.5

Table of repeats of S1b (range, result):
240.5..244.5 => 18.7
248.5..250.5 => 17.89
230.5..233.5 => 19.54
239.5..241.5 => 17.48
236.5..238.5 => 18.85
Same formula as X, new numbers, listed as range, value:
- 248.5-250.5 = 17.4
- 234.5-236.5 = 17.6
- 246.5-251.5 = 17.6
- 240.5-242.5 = 17.2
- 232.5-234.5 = 19.4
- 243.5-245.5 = 18.2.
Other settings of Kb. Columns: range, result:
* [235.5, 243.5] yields 16.59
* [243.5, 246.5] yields 17.21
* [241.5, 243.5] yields 16.89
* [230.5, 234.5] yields 18.28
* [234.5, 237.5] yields 17.36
